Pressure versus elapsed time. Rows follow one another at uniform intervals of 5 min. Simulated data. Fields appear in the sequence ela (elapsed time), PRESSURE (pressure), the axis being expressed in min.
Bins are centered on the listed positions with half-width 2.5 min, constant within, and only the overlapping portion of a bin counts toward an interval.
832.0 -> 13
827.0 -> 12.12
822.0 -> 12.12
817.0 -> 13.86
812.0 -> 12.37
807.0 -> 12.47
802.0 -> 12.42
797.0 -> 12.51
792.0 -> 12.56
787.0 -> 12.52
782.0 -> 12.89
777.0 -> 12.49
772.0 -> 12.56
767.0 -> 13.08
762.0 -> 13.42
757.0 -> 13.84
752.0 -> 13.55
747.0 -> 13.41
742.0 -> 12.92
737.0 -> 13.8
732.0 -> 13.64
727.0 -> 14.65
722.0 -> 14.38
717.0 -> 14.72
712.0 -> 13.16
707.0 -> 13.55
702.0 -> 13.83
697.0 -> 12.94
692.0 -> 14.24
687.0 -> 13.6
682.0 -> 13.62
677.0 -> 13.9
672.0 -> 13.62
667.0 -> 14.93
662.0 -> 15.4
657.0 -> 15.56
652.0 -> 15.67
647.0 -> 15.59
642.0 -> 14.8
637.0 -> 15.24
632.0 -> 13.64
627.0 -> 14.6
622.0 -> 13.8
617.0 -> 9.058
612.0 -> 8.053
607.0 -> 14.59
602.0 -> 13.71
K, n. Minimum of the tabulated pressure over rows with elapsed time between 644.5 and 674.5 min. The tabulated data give 13.62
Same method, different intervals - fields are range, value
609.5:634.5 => 8.053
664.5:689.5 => 13.6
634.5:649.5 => 14.8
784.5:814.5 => 12.37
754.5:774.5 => 12.56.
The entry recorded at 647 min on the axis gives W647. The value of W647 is 15.59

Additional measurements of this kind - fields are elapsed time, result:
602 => 13.71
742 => 12.92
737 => 13.8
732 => 13.64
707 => 13.55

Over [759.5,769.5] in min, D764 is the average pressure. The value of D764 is 13.2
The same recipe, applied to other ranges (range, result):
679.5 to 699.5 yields 13.6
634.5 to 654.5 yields 15.3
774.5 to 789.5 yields 12.6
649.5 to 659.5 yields 15.6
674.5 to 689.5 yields 13.7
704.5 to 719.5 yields 13.8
